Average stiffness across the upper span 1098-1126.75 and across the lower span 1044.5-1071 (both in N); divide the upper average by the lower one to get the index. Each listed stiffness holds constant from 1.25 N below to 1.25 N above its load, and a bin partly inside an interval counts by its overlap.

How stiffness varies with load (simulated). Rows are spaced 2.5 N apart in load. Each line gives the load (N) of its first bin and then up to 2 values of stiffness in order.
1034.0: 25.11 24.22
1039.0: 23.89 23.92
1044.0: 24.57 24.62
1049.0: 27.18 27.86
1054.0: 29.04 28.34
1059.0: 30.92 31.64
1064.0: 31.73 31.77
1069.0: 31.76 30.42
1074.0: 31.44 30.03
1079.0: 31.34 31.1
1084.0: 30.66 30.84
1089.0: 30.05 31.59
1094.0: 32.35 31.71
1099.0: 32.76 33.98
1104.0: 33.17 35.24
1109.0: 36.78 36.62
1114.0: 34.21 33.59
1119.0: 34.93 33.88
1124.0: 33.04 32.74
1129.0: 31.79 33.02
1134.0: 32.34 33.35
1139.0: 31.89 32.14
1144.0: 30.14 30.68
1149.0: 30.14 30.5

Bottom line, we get 1.2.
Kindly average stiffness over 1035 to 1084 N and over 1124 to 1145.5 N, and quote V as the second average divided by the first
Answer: 1.12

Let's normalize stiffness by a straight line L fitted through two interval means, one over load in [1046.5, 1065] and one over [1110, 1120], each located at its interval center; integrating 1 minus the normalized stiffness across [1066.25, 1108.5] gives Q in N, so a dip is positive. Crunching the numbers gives 0.5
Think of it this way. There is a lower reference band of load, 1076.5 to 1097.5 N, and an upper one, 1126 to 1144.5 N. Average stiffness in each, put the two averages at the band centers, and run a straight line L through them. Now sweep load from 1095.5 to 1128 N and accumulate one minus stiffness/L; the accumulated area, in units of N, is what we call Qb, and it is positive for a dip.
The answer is -2.4 N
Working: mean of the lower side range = 31.1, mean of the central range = 34.1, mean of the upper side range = 32.2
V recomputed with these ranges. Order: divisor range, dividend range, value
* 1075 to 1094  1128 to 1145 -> 1.04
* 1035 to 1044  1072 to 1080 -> 1.28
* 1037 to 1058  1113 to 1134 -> 1.27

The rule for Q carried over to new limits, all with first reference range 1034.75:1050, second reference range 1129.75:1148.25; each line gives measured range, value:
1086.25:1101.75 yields -1.8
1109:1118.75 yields -1.6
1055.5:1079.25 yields -3.9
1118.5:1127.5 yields -0.8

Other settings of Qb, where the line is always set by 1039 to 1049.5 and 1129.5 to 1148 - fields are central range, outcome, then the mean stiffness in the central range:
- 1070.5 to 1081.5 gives -1.5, 30.8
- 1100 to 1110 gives -1.8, 34.7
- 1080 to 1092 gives -1.2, 30.8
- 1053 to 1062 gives -1.4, 29.9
